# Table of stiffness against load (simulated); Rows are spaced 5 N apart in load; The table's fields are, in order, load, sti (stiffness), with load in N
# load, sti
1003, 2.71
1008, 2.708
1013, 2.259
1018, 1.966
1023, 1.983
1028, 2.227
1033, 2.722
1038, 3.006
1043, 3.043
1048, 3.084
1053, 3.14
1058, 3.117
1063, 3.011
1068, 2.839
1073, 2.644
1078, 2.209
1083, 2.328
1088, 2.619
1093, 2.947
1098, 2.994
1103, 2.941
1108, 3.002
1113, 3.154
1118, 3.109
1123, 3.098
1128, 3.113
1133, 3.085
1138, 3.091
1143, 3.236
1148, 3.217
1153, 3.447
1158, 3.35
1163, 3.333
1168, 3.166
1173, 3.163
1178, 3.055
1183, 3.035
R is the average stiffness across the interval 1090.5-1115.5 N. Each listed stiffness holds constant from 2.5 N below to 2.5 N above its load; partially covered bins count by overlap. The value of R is 3.01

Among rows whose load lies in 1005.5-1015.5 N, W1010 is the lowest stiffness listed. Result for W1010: 2.259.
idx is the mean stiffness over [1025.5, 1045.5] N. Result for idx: 2.75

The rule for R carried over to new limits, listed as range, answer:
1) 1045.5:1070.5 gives 3.04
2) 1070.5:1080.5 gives 2.43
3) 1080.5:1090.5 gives 2.47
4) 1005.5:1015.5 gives 2.48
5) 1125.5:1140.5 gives 3.1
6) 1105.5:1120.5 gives 3.09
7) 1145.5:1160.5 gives 3.34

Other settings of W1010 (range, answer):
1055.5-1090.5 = 2.209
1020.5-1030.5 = 1.983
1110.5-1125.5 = 3.098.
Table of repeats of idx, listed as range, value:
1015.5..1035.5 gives 2.22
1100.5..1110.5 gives 2.97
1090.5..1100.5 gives 2.97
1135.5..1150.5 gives 3.18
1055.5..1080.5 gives 2.76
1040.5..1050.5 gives 3.06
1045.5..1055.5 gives 3.11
